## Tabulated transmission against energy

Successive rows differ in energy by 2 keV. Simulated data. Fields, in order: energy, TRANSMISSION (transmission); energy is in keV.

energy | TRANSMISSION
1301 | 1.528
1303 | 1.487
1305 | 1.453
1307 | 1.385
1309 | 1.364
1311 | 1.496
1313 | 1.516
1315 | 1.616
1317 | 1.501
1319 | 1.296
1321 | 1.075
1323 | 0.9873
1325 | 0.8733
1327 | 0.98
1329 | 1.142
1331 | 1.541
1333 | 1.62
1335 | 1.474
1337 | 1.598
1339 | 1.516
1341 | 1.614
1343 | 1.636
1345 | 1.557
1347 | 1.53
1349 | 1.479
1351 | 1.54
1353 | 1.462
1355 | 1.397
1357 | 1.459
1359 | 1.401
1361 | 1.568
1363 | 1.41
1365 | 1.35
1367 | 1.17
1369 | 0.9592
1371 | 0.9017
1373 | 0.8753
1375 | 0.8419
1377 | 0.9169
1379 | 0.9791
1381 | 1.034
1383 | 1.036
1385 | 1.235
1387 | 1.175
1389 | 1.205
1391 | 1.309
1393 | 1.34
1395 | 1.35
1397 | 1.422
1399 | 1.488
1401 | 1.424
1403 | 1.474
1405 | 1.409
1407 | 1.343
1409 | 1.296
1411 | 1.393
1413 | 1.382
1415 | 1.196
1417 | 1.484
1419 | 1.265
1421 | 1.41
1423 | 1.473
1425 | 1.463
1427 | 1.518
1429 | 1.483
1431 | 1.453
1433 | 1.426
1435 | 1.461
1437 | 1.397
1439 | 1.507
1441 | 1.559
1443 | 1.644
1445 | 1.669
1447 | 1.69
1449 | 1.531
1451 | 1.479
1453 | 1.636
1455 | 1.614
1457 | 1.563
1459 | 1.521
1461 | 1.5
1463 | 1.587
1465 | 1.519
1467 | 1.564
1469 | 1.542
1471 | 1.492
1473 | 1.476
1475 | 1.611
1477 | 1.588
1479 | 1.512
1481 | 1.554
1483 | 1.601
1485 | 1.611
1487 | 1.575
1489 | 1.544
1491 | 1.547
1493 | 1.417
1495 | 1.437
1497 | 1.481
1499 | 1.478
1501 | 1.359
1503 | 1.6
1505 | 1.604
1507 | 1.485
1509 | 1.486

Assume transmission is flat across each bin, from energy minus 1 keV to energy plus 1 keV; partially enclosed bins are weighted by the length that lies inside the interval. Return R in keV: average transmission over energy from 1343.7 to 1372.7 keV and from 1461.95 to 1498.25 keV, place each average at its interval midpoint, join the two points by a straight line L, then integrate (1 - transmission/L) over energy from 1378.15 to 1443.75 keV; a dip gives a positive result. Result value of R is 3.38 keV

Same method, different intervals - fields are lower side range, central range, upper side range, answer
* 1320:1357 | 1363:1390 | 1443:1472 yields 7.1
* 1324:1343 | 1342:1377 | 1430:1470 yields 2.6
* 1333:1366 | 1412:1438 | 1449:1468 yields 2.0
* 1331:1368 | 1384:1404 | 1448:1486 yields 2.3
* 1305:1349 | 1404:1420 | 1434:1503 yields 1.5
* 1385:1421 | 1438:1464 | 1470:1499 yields -2.2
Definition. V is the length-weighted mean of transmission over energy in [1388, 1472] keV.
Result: 1.46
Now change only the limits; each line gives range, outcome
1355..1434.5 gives 1.29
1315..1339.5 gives 1.31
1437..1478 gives 1.56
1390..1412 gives 1.39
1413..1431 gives 1.41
